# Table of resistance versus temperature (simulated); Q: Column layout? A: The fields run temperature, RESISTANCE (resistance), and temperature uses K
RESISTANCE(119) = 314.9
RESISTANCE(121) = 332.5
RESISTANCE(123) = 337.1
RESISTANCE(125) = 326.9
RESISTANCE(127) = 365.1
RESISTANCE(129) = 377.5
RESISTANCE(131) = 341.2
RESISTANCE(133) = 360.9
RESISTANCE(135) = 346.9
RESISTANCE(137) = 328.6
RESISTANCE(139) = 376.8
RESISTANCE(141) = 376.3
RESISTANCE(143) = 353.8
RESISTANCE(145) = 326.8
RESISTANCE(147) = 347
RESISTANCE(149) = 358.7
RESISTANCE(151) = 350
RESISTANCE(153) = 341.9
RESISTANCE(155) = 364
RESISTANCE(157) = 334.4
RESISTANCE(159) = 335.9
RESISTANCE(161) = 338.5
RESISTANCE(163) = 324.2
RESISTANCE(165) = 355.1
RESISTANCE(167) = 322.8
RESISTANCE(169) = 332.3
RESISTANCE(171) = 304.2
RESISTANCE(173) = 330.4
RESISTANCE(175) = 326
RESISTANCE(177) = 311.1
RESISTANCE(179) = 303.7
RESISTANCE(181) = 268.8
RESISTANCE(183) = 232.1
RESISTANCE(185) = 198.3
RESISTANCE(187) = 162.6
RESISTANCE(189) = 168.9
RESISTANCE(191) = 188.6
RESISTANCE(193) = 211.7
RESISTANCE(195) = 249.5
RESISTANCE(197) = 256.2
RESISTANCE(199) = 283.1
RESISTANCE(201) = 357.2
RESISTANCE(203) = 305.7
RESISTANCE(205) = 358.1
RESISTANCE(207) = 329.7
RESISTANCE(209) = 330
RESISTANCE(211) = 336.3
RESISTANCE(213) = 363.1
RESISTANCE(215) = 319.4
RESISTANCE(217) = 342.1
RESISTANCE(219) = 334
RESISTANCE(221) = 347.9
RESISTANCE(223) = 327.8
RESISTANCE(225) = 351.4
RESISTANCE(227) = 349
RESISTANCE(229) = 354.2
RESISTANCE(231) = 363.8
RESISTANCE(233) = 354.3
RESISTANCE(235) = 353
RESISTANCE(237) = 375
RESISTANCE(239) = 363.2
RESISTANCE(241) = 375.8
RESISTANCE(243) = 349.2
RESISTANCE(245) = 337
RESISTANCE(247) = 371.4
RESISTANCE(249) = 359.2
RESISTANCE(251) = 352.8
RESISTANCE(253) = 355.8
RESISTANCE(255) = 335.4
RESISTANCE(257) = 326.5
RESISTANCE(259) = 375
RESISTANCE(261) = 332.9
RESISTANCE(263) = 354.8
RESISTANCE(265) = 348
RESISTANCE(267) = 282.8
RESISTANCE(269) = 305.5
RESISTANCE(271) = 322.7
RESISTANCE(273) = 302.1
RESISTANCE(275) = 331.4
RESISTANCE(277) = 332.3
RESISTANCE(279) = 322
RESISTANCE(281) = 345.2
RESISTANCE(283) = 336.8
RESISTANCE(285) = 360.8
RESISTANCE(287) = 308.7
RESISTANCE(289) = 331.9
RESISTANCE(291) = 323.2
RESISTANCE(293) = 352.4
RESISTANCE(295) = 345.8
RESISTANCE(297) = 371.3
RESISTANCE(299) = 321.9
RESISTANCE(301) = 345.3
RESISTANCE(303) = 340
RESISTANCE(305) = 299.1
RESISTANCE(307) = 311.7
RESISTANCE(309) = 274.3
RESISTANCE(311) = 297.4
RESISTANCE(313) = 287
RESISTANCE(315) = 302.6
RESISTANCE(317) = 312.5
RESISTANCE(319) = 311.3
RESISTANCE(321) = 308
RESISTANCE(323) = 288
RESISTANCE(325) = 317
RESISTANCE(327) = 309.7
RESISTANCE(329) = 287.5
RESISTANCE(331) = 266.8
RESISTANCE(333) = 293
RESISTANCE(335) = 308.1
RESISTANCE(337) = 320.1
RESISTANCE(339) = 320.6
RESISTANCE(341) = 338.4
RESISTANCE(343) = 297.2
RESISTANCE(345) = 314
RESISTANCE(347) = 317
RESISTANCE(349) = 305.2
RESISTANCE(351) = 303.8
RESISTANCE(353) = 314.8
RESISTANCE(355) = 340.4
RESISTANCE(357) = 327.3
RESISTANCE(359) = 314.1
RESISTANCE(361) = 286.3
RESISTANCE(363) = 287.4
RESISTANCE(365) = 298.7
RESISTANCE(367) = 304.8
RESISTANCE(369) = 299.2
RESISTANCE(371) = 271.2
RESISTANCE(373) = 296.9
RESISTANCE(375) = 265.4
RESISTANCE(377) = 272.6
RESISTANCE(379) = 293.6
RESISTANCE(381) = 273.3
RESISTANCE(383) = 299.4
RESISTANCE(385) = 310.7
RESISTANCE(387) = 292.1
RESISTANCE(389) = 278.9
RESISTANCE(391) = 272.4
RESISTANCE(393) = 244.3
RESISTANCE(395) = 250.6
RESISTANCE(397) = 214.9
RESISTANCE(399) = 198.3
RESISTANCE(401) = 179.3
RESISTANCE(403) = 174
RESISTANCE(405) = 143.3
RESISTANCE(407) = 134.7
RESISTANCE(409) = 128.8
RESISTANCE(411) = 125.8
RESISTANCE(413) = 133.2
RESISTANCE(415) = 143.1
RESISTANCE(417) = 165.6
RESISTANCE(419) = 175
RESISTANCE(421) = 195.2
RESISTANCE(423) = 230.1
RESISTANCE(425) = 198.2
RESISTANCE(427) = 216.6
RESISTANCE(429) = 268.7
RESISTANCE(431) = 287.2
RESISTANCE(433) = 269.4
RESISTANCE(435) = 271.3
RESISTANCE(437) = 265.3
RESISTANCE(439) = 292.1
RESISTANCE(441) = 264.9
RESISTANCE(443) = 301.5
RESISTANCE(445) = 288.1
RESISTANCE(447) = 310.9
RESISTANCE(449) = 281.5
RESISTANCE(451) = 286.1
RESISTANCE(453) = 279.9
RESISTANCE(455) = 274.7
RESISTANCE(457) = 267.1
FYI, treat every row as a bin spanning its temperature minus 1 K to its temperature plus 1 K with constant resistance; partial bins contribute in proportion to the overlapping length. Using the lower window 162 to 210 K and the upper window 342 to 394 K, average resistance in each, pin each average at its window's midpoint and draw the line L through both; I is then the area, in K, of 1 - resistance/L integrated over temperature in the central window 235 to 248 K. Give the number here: -3.3 K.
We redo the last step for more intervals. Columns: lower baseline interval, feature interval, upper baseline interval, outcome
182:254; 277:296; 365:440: -3.4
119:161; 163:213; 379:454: 6.3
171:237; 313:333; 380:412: -3.8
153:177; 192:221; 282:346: 1.3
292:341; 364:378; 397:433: -2.6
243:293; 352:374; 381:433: -4.5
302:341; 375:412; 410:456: 5.1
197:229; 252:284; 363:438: -2.9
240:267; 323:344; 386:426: -2.9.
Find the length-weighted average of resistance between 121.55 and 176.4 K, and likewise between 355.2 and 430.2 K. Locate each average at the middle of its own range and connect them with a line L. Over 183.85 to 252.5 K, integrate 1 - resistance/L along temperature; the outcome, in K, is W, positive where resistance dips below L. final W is -1.1 K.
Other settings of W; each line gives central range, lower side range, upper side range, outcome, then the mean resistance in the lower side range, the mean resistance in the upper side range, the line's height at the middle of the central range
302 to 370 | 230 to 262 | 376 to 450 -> -4.04 K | 355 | 234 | 290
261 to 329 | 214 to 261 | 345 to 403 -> 0.09 K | 351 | 281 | 321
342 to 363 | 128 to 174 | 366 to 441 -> -4.48 K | 345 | 234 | 256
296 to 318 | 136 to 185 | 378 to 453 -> -3.22 K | 328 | 235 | 274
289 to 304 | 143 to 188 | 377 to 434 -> -4.62 K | 313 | 219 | 262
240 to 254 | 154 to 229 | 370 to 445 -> -3.47 K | 305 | 233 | 286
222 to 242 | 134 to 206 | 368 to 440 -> -4.91 K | 306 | 231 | 287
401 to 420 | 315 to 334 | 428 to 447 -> 9.08 K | 299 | 280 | 285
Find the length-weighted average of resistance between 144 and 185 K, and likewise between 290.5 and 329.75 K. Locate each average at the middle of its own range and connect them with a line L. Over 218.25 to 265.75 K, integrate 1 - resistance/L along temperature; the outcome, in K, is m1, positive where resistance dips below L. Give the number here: -5.0 K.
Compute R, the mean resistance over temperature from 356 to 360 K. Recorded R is 321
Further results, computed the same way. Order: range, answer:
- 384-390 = 294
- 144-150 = 344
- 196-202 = 299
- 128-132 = 359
